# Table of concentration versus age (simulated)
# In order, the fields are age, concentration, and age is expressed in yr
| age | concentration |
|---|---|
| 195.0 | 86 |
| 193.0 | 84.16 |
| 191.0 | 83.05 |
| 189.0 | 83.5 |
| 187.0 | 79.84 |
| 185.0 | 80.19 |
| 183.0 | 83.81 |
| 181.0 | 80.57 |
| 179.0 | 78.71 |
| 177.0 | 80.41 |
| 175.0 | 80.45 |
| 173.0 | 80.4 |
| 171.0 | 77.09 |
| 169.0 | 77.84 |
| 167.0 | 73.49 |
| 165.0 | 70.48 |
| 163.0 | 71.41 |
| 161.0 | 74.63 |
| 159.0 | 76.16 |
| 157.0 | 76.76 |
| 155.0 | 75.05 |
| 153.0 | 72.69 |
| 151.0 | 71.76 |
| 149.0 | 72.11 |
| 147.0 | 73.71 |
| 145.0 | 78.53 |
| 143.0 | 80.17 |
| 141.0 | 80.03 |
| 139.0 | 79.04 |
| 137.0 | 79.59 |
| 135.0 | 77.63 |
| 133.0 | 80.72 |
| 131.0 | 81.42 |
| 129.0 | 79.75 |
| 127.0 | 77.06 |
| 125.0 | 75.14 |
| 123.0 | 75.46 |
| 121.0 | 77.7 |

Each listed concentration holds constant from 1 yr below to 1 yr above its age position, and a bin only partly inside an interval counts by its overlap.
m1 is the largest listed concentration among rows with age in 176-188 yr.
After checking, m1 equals 83.81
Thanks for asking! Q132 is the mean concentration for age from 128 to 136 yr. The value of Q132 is 79.9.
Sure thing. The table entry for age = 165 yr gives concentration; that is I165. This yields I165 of 70.48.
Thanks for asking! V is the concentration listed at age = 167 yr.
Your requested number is 73.49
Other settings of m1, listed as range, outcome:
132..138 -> 80.72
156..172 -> 77.84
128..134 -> 81.42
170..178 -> 80.45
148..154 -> 72.69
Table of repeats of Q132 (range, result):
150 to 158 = 74.1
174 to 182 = 80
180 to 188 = 81.1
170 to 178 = 79.6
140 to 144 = 80.1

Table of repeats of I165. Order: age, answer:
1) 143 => 80.17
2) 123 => 75.46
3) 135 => 77.63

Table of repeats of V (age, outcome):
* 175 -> 80.45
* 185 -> 80.19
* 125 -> 75.14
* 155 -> 75.05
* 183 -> 83.81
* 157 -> 76.76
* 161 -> 74.63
